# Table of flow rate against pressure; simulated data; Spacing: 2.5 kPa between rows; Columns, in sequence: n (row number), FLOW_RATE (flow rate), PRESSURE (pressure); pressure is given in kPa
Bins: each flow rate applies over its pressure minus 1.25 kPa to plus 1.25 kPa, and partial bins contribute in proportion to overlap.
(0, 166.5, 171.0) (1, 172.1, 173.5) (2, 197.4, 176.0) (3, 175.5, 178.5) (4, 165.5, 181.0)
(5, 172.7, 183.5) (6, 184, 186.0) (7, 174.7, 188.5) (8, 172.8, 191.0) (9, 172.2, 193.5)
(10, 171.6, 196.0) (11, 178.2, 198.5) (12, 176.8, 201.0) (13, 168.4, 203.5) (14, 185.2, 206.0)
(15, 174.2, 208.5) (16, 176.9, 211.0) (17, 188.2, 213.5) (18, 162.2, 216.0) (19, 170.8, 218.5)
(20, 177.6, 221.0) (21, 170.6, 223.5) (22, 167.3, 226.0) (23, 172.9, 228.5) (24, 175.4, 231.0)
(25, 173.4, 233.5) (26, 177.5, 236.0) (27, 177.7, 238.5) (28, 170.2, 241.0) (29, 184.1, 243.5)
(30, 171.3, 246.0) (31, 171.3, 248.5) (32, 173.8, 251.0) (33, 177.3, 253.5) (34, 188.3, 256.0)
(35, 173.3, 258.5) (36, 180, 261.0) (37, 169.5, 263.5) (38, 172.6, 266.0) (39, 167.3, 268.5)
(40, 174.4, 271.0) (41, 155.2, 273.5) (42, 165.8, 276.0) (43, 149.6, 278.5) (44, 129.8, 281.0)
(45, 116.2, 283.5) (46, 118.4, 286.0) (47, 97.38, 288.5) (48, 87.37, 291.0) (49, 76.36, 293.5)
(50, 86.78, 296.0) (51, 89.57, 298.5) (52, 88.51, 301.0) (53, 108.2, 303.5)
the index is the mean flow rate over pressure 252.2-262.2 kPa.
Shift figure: 180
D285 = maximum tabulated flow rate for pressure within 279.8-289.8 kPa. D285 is 129.8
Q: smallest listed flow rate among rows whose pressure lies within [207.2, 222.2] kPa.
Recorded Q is 162.2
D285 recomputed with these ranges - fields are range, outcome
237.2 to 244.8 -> 184.1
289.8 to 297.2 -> 87.37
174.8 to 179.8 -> 197.4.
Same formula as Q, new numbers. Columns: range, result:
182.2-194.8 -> 172.2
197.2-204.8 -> 168.4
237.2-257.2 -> 170.2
